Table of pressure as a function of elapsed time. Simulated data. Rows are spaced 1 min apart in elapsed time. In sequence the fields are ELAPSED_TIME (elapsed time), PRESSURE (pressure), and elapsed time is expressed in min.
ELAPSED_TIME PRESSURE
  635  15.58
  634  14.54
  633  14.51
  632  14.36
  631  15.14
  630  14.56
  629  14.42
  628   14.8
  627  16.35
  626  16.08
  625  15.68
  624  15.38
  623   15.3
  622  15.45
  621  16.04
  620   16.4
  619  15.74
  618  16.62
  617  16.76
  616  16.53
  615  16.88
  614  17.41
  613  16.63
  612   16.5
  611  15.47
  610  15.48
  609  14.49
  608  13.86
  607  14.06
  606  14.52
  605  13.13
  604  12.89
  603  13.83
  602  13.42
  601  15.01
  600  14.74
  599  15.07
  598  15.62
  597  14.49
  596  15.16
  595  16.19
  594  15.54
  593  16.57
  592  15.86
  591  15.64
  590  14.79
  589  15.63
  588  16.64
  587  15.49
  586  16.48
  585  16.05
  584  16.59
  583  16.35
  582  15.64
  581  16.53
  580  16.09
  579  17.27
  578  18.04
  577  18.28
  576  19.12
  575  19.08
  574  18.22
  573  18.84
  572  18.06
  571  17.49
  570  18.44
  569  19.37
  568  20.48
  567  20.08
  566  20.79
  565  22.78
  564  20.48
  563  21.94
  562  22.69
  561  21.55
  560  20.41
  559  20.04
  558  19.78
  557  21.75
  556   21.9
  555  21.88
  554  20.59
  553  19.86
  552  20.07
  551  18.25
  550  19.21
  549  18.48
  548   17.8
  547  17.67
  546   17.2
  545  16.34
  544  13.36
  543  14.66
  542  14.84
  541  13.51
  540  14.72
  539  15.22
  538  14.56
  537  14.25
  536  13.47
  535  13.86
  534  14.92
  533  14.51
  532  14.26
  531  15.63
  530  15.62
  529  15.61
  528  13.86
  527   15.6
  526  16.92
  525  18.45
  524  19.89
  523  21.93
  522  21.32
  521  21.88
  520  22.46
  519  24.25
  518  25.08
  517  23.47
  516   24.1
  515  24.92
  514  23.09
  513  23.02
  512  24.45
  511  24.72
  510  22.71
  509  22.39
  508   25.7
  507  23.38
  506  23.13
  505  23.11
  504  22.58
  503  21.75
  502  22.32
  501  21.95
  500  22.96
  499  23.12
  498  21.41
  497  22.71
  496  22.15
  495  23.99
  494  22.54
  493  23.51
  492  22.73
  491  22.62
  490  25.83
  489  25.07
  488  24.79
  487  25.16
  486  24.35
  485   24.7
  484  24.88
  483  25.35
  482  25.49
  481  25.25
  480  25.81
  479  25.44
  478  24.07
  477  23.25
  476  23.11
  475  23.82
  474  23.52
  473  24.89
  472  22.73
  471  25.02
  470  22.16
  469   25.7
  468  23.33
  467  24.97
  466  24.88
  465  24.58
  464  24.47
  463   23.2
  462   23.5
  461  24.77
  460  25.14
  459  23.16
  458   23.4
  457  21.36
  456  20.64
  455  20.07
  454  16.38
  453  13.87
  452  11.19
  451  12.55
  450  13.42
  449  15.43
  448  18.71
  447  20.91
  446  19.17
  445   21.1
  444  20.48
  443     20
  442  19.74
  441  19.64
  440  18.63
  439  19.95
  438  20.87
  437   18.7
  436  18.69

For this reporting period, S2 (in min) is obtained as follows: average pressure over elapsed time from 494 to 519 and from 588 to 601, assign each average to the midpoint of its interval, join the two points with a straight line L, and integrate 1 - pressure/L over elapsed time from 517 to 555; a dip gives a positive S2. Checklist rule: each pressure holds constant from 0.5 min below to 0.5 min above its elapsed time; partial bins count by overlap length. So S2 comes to 5.9 min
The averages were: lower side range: 23.3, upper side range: 15.5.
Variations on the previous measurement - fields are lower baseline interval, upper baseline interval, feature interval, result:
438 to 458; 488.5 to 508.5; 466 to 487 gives -3.4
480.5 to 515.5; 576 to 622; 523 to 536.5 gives 3.4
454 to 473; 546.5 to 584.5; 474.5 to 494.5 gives -1.7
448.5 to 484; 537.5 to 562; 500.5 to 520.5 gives -3.4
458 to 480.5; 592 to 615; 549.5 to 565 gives -2.2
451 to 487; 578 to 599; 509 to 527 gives -2.0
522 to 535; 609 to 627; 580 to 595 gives 0.2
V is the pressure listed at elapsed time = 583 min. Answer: 16.35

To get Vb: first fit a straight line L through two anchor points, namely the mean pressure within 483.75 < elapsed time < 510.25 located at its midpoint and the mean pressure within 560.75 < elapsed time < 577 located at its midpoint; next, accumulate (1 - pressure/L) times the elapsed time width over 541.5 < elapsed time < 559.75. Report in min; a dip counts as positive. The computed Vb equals 1.9 min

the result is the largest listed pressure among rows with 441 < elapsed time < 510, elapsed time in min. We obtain 25.83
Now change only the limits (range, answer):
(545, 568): 22.78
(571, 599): 19.12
